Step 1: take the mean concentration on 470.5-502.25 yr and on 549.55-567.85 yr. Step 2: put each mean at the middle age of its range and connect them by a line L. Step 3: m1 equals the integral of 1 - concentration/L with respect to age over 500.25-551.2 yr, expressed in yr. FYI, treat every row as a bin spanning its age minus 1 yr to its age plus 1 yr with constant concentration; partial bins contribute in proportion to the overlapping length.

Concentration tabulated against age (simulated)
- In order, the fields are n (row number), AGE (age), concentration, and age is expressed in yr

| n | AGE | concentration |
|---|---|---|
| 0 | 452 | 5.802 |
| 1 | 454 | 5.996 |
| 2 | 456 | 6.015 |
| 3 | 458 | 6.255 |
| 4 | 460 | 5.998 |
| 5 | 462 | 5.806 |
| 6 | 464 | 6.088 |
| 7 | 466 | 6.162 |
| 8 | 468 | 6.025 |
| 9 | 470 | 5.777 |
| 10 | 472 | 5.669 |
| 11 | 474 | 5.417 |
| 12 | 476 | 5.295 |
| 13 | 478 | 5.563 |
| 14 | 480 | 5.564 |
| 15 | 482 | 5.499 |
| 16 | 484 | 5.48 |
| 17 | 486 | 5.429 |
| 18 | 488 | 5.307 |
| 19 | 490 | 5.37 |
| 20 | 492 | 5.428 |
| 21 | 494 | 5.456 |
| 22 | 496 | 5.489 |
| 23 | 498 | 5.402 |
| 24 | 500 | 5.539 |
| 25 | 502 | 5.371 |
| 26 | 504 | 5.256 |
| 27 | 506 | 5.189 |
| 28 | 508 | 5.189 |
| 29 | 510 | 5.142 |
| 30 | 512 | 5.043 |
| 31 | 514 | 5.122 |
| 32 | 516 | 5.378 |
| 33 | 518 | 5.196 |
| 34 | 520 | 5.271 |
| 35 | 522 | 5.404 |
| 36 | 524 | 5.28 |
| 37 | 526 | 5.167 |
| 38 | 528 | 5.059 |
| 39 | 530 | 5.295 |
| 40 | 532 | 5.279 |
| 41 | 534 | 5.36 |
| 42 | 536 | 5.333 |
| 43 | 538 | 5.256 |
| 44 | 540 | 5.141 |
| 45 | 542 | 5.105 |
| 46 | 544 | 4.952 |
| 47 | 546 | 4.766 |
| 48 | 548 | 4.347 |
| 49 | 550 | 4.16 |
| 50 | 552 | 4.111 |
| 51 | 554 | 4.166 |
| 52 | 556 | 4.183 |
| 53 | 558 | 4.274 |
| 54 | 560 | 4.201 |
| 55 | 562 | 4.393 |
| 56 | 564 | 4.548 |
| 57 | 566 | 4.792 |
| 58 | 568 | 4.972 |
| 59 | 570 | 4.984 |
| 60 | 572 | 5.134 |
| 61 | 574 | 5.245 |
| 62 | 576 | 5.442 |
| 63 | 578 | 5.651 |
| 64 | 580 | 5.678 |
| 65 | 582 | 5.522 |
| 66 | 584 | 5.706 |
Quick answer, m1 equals -2.84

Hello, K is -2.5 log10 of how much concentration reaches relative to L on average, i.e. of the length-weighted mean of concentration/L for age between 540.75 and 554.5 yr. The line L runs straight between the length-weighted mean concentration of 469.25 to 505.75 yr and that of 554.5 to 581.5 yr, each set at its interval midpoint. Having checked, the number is 0.11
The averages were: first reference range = 5.45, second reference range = 4.88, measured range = 4.54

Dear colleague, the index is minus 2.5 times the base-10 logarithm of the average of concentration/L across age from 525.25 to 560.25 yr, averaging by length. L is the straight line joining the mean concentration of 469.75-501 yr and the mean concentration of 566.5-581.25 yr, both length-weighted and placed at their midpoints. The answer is 0.12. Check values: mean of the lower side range 5.47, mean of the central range 4.8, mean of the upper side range 5.29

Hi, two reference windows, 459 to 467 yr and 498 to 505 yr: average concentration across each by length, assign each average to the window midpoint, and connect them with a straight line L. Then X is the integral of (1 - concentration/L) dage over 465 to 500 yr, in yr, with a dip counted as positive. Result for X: 0.9 yr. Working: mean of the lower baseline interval 6.01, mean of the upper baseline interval 5.39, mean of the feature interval 5.55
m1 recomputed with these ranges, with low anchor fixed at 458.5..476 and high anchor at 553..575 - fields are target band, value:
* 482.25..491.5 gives 0.32 yr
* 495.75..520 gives 0.29 yr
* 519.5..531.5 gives -0.32 yr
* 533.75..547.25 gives -0.49 yr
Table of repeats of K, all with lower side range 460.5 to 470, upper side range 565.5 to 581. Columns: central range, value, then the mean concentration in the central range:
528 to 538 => 0.05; 5.28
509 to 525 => 0.08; 5.23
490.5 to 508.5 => 0.08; 5.37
